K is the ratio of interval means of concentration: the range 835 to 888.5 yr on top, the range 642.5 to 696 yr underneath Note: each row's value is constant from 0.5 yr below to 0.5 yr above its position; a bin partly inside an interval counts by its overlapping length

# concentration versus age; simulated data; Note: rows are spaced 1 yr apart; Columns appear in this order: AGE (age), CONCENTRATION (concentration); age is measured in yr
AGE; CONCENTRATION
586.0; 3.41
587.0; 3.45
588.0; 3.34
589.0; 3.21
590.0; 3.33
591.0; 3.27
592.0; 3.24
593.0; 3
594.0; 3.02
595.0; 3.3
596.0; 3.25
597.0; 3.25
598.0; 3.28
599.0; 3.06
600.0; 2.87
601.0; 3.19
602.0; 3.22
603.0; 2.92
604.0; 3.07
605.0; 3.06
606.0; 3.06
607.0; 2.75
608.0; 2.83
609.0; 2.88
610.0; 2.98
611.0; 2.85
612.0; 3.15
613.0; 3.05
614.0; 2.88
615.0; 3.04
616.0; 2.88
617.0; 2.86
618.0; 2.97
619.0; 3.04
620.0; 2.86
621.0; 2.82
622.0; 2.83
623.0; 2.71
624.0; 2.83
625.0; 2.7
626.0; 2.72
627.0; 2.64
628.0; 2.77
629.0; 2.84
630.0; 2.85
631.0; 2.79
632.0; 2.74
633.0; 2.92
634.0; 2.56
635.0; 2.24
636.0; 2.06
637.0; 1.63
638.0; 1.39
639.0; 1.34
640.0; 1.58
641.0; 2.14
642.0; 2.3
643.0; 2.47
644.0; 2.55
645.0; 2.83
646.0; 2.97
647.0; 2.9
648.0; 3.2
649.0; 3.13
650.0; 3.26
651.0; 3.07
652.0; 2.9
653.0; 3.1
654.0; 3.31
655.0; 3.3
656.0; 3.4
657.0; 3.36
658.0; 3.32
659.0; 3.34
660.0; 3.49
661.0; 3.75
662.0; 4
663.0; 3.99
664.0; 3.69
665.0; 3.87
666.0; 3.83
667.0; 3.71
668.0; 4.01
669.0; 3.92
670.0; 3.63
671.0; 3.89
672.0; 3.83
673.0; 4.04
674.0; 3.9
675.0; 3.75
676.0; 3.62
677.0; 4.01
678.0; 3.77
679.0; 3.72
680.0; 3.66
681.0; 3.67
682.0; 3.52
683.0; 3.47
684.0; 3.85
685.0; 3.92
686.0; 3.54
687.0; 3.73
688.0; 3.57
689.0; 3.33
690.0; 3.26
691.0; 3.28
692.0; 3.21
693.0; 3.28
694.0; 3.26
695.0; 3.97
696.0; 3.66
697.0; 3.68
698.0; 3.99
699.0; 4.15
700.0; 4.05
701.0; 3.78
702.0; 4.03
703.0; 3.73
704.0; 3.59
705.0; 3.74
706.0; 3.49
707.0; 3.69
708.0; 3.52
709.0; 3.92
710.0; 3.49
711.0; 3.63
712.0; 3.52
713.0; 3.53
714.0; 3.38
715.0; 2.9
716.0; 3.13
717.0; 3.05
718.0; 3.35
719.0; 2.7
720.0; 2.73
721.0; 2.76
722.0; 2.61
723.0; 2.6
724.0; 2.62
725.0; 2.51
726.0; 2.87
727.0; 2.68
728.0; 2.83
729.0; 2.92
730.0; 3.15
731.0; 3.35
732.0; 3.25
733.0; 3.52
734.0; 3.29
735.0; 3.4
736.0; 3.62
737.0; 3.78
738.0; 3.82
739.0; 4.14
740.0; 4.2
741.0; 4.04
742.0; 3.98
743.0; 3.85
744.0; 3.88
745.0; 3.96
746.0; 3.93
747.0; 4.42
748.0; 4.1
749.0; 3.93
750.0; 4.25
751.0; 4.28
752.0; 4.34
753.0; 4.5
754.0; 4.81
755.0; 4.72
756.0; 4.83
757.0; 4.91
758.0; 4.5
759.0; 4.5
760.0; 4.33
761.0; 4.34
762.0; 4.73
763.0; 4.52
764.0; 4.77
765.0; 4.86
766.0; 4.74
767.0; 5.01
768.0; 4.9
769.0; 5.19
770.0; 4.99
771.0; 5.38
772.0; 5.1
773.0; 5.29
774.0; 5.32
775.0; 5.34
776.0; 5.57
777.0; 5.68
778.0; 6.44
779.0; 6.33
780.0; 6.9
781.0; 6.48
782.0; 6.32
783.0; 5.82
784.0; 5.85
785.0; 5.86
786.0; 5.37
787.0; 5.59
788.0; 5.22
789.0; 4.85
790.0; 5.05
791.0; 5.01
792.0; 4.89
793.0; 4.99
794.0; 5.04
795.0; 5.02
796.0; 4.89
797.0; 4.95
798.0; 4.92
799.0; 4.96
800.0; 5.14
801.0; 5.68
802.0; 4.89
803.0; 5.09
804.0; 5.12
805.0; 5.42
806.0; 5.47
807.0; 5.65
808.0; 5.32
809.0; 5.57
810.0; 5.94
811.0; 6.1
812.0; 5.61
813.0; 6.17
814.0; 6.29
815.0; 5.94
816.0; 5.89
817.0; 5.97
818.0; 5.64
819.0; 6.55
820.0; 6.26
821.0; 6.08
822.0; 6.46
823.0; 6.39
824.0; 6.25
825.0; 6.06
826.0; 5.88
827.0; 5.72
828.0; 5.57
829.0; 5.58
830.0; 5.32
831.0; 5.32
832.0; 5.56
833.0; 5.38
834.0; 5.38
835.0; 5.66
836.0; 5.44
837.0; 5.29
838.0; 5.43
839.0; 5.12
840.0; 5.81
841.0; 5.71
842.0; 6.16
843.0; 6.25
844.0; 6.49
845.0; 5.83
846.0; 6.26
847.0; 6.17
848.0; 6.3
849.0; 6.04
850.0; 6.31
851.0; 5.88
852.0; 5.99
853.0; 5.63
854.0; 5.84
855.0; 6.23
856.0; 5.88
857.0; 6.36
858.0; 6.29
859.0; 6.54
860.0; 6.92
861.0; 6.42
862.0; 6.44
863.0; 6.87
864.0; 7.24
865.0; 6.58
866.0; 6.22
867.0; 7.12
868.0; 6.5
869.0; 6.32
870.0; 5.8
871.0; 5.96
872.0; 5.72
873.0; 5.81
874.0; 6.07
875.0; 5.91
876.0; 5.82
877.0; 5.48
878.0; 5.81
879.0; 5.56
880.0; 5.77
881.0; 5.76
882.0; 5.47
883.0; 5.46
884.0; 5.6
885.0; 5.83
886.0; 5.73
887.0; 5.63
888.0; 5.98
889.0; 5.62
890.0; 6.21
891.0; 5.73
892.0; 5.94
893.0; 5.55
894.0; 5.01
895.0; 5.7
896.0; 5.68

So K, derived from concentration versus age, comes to 1.7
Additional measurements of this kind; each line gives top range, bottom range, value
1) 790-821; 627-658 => 2.05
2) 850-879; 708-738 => 1.96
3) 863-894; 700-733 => 1.83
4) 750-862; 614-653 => 2.09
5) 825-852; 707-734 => 1.86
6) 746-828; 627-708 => 1.61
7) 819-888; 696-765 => 1.60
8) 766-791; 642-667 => 1.69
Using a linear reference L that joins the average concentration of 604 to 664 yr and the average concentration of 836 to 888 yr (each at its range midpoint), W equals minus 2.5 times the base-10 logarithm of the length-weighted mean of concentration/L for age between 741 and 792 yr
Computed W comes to -0.06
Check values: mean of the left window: 2.86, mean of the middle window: 4.97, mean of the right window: 6.03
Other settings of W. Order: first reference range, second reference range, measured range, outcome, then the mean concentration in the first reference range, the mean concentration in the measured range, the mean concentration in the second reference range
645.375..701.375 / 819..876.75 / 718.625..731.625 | 0.47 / 3.58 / 2.8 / 6.03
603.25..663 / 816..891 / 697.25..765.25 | 0.14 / 2.84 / 3.74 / 5.97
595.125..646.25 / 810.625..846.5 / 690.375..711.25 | 0.08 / 2.74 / 3.67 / 5.86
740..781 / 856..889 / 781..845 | -0.04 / 4.8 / 5.61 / 6.08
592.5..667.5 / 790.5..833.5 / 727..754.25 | 0.20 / 2.94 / 3.8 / 5.58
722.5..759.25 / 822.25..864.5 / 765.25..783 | -0.23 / 3.79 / 5.58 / 5.98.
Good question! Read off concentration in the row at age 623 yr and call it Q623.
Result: 2.71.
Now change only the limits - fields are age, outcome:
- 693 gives 3.28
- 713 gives 3.53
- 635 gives 2.24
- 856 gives 5.88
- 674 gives 3.9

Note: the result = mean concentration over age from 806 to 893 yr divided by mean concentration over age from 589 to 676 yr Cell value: 2.0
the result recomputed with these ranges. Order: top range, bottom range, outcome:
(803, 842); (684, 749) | 1.65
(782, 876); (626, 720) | 1.76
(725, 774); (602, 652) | 1.54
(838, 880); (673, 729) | 1.78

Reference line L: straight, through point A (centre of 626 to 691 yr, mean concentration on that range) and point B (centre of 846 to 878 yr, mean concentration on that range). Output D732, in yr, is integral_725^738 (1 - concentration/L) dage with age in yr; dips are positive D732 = 3.2 yr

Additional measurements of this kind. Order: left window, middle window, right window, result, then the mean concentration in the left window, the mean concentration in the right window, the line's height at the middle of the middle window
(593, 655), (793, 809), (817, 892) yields 0.2 yr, 2.8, 5.97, 5.23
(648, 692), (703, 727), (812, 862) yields 5.8 yr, 3.59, 5.96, 4.23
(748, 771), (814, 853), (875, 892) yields -4.4 yr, 4.64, 5.73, 5.29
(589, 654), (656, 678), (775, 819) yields -1.4 yr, 2.82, 5.56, 3.53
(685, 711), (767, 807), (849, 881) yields -3.3 yr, 3.64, 6.16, 4.99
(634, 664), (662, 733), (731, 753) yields -2.7 yr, 2.85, 3.9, 3.4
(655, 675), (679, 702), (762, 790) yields 2.7 yr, 3.72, 5.45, 4.12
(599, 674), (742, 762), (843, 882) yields 1.2 yr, 3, 6.15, 4.61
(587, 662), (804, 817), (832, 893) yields -1.1 yr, 2.9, 5.98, 5.3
